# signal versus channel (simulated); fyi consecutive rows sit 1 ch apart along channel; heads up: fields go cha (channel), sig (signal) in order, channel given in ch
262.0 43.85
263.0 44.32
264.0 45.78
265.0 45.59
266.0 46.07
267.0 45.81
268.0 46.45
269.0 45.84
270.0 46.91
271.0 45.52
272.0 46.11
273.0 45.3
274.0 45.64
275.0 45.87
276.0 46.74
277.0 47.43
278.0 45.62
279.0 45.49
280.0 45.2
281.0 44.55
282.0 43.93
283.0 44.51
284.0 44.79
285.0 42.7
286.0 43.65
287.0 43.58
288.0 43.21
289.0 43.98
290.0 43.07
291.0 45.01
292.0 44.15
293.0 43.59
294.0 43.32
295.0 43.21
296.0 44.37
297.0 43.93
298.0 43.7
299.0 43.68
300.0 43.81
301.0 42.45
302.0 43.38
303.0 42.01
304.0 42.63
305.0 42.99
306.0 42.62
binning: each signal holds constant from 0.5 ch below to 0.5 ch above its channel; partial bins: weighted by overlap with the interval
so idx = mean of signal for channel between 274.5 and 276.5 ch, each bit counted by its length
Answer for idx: 46.3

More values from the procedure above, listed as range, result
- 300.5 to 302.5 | 42.9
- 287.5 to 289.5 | 43.6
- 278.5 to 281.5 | 45.1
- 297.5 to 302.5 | 43.4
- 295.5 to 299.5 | 43.9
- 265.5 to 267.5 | 45.9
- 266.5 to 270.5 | 46.3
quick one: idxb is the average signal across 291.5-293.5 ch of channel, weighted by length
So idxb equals 43.9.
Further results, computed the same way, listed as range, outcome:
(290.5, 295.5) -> 43.9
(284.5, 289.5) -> 43.4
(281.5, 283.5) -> 44.2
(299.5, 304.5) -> 42.9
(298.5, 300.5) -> 43.7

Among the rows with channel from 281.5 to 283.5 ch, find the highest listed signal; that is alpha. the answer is 44.51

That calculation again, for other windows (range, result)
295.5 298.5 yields 44.37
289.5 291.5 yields 45.01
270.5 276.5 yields 46.74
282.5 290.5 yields 44.79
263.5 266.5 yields 46.07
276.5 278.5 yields 47.43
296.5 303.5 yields 43.93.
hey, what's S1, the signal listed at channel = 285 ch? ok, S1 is 42.7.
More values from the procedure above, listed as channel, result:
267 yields 45.81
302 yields 43.38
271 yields 45.52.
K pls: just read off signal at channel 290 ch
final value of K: 43.07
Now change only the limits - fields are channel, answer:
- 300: 43.81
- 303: 42.01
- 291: 45.01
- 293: 43.59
